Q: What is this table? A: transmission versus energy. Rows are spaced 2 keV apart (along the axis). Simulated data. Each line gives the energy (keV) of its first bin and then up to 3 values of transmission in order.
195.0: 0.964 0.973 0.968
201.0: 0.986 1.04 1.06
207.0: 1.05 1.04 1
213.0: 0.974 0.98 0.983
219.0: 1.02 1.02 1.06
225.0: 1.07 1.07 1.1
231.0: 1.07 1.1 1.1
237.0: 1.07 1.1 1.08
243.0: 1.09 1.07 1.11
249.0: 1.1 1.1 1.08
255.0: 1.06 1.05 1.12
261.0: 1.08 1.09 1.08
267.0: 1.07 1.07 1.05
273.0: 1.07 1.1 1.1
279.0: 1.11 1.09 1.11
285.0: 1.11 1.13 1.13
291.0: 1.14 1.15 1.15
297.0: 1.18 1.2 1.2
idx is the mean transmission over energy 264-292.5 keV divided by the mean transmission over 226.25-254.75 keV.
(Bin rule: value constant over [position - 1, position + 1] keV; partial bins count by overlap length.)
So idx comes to 1.01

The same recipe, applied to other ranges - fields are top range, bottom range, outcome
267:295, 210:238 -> 1.06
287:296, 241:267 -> 1.05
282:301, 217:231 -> 1.09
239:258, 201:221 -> 1.07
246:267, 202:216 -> 1.06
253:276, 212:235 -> 1.03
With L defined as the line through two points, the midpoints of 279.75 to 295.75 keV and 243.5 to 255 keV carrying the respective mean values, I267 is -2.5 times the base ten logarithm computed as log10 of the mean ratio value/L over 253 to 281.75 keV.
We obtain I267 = 0.02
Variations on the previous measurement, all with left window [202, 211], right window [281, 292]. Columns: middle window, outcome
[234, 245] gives -0.012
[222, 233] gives -0.014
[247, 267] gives 0.007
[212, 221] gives 0.063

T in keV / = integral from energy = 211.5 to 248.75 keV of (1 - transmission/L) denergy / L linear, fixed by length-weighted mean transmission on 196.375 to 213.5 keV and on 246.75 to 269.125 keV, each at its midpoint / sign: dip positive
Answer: -0.5 keV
